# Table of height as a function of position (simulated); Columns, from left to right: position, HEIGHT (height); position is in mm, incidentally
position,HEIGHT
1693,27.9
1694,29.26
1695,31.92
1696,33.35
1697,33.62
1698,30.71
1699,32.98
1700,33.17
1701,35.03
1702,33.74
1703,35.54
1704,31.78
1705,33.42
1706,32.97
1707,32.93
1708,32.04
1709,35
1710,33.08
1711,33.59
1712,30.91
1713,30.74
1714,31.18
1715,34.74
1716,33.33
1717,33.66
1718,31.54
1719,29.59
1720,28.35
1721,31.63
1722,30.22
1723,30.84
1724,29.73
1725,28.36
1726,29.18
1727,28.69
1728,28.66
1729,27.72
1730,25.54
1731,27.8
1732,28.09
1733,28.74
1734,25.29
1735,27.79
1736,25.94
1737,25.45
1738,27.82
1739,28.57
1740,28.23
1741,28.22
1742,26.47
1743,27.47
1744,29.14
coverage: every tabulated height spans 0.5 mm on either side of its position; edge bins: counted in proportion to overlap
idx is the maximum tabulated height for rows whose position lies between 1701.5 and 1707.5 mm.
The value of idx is 35.54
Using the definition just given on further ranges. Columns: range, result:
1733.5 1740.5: 28.57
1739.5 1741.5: 28.23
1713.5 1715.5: 34.74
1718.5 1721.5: 31.63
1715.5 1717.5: 33.66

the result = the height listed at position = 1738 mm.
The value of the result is 27.82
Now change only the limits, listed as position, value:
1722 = 30.22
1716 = 33.33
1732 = 28.09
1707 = 32.93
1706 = 32.97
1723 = 30.84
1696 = 33.35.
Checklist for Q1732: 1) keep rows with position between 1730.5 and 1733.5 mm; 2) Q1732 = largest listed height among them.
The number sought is 28.74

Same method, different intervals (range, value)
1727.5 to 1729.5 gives 28.66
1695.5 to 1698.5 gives 33.62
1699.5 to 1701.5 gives 35.03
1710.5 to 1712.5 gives 33.59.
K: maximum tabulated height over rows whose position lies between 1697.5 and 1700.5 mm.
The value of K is 33.17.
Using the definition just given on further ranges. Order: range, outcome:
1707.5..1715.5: 35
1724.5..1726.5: 29.18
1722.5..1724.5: 30.84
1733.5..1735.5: 27.79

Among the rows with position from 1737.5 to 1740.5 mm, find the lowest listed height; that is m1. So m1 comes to 27.82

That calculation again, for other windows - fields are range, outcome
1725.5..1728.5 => 28.66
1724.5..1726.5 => 28.36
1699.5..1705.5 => 31.78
